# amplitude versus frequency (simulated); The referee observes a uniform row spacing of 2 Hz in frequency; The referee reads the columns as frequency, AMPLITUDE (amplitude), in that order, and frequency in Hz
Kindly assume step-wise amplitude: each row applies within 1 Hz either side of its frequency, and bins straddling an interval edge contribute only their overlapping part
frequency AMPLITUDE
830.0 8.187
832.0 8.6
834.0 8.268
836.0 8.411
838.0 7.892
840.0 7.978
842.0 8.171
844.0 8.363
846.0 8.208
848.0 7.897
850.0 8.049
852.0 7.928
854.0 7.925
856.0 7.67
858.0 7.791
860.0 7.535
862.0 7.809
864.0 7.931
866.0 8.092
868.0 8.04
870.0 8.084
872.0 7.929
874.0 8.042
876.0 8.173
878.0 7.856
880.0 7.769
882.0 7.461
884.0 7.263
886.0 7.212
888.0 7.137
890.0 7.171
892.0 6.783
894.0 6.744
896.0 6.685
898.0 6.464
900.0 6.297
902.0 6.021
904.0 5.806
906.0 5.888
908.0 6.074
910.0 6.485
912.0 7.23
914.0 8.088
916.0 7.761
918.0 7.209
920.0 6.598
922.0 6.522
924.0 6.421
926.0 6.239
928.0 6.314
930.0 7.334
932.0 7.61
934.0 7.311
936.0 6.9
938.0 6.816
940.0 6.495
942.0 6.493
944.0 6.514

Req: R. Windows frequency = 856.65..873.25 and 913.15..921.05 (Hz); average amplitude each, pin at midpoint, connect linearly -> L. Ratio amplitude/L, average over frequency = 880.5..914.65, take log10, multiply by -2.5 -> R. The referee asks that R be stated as 0.13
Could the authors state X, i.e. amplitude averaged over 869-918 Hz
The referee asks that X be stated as 7.1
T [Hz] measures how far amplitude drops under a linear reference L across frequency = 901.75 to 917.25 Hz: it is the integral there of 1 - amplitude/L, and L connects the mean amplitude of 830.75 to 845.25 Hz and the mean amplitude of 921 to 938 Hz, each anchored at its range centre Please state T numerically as 0.9 Hz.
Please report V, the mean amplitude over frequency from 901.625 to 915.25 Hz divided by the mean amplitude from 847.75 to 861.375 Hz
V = 0.84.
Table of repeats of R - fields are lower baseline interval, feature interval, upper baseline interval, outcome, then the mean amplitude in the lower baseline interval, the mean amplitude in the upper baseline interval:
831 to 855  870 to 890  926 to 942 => 0.00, 8.14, 6.89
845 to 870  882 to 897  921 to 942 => 0.06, 7.91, 6.78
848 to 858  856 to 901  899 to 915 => -0.04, 7.88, 6.49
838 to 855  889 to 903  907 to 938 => 0.11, 8.05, 6.94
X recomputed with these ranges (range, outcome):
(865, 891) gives 7.71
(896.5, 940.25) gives 6.73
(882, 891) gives 7.23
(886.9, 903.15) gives 6.66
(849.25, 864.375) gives 7.82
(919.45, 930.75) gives 6.55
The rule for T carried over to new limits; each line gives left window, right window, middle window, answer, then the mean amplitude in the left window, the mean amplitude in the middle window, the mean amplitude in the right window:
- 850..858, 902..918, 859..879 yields -1.0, 7.86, 7.95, 6.74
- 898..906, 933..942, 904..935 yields -1.9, 6.08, 6.84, 6.84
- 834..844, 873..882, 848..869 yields 0.4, 8.15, 7.88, 7.9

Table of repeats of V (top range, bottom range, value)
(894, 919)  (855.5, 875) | 0.84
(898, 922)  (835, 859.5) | 0.83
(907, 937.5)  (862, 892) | 0.90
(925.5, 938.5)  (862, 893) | 0.91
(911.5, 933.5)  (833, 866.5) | 0.88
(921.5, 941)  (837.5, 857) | 0.85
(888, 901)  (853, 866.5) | 0.86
